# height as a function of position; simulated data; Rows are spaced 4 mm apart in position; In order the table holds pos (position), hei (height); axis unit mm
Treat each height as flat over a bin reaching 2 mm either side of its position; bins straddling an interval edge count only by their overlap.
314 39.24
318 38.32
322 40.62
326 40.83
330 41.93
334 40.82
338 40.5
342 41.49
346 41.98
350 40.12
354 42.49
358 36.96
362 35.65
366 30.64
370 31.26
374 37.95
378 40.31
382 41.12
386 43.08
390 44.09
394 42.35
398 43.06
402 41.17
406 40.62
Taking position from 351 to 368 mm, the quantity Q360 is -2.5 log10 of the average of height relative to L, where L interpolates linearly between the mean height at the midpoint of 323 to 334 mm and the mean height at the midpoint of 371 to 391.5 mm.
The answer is 0.120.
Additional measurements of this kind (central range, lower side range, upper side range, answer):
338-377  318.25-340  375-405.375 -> 0.095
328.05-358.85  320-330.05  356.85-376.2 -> -0.080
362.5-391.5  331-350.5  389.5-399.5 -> 0.117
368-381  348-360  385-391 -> 0.146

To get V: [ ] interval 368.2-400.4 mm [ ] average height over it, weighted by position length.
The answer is 40.5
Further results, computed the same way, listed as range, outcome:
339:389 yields 38.7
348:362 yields 39.3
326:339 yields 41.1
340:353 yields 41.3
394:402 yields 42.4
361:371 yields 32.3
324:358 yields 41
